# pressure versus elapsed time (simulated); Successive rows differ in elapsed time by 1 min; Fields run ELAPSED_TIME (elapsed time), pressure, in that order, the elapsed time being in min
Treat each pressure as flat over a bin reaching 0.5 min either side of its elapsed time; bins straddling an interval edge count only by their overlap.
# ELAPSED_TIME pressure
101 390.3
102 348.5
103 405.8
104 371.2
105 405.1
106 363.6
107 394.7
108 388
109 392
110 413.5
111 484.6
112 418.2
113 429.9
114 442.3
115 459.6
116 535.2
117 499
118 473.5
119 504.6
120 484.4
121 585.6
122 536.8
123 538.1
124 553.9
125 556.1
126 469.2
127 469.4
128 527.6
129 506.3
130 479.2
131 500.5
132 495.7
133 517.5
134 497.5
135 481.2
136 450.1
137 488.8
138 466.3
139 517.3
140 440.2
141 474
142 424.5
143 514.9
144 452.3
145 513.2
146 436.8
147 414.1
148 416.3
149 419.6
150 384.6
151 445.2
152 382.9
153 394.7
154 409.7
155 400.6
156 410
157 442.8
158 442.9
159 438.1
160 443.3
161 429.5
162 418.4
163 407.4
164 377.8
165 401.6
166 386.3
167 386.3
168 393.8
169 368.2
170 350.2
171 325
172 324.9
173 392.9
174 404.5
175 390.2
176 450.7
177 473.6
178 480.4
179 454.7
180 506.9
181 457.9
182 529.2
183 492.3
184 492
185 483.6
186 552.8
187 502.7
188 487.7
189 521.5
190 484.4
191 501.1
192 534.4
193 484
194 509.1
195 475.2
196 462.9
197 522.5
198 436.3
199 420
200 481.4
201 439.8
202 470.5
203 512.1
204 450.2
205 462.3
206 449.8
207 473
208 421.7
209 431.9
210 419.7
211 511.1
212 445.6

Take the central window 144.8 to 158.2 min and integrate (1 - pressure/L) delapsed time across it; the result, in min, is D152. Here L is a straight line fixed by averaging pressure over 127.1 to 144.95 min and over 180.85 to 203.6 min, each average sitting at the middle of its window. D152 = 1.8 min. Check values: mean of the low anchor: 485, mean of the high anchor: 490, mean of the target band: 420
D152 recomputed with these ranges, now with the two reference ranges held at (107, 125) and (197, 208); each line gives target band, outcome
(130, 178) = 4.09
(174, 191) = -0.67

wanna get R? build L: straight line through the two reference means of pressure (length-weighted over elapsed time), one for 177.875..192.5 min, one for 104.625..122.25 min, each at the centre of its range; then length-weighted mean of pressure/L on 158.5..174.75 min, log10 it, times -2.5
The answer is 0.24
